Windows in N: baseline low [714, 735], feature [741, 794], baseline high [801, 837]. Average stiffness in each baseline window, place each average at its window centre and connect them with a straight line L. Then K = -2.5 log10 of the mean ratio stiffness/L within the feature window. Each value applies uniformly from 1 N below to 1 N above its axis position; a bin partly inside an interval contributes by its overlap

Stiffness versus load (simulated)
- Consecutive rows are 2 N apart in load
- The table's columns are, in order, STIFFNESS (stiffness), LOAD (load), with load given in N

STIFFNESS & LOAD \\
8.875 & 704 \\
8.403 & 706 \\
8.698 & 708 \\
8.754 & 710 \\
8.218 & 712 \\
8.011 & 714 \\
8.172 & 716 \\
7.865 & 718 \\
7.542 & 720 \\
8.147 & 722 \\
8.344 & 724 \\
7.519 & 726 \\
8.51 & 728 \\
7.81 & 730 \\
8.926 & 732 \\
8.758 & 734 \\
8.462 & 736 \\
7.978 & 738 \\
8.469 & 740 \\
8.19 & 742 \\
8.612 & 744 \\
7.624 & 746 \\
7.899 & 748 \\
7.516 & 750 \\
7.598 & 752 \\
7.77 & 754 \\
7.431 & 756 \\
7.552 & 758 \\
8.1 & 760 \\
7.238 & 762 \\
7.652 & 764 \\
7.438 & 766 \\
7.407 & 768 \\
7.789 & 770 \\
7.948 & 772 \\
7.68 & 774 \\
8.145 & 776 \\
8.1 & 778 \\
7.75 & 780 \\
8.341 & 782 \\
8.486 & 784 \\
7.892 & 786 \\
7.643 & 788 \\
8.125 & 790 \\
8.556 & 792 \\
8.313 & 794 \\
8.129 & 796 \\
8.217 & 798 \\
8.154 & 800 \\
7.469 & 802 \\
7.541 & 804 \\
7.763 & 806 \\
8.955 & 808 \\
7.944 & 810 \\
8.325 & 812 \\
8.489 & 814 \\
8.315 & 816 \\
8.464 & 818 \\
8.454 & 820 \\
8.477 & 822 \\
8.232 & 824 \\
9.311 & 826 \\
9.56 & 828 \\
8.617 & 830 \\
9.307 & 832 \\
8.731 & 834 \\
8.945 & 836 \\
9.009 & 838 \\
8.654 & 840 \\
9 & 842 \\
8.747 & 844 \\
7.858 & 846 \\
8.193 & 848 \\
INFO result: 0.058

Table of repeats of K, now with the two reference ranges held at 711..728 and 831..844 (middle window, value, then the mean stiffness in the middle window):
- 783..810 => 0.067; 8.09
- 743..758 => 0.066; 7.76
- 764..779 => 0.085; 7.78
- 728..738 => -0.043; 8.44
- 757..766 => 0.098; 7.61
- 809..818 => 0.057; 8.29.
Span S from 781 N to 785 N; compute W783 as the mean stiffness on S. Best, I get 8.41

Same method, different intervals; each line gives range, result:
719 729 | 8.01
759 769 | 7.57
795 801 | 8.17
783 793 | 8.14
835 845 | 8.87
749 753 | 7.56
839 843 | 8.83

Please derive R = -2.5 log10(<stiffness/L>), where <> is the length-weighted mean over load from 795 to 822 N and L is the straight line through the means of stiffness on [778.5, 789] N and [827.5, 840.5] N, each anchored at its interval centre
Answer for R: 0.04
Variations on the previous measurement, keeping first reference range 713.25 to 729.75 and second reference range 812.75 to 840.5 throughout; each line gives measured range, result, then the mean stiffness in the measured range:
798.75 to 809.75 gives 0.08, 7.98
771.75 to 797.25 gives 0.05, 8.09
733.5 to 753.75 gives 0.01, 8.08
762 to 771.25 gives 0.11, 7.55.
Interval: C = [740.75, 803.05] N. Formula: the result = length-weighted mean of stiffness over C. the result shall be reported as 7.9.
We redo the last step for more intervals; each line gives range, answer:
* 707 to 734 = 8.21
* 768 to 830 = 8.21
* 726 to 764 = 8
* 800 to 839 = 8.51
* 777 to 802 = 8.12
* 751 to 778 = 7.69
